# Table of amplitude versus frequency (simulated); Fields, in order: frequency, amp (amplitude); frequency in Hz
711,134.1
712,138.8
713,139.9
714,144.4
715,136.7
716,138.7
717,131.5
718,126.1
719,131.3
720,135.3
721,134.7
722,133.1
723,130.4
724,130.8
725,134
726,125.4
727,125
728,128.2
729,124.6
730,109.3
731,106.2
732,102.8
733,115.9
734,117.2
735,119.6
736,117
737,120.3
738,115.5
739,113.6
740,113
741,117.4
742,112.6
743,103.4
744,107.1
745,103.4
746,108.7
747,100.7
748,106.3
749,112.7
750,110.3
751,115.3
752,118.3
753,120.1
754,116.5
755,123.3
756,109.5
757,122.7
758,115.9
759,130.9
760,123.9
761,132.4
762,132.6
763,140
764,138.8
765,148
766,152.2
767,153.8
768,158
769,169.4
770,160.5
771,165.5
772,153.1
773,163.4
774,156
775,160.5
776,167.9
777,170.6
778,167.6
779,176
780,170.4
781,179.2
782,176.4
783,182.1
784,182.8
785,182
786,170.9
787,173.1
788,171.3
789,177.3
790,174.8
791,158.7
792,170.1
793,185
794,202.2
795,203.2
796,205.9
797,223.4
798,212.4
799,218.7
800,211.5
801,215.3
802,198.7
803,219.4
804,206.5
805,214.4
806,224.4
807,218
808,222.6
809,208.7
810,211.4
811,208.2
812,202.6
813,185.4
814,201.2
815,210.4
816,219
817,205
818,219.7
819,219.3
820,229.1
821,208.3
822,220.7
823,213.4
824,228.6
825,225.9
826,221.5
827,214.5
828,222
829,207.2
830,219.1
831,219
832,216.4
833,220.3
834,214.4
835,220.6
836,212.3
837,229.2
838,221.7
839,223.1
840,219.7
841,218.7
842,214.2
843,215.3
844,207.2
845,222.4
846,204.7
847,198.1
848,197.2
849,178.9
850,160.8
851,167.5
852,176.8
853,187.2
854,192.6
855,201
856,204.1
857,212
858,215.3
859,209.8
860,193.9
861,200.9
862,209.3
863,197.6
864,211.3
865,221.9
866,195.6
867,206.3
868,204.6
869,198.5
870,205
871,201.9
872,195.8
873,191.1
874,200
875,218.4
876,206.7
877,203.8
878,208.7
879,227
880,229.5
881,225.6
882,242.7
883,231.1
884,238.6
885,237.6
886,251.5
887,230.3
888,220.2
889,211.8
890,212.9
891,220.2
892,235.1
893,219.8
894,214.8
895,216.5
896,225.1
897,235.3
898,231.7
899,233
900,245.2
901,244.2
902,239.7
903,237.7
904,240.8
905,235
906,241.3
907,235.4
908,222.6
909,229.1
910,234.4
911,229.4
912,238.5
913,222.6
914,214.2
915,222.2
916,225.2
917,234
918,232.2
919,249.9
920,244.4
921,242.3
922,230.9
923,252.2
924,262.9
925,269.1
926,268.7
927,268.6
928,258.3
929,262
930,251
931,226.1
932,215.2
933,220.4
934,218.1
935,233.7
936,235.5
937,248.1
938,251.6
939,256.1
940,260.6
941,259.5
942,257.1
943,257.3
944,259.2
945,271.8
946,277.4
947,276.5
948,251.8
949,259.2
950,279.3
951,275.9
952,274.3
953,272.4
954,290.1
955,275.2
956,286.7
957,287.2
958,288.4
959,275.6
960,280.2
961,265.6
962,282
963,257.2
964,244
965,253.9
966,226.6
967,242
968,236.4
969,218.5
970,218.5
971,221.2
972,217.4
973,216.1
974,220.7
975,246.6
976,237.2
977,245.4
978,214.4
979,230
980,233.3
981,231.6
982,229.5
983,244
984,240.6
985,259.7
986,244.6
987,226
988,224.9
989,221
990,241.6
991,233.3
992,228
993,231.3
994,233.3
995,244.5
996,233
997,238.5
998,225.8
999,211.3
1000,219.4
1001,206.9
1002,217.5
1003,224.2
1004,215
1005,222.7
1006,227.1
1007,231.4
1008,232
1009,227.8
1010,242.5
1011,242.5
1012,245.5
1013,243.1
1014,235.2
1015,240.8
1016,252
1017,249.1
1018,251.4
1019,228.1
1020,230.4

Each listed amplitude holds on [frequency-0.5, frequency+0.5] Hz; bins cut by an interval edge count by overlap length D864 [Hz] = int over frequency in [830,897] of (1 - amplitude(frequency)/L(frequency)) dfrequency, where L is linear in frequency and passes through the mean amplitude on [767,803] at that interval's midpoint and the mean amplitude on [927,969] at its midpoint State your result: 1.9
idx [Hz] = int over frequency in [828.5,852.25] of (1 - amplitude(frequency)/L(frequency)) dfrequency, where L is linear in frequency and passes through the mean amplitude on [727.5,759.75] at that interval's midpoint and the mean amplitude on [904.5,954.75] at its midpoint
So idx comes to -3.2 Hz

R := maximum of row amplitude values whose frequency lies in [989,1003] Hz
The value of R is 244.5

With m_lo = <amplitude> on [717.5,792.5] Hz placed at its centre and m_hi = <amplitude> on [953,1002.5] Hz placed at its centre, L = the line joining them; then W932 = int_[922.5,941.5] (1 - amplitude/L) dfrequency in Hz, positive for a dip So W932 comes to -2.5 Hz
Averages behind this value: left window 138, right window 241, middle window 248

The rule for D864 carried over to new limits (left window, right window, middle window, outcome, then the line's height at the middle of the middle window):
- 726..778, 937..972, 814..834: -4.8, 175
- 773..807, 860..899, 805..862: -2.3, 202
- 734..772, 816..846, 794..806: -2.0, 181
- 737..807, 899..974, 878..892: -0.6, 220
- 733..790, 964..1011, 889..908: -3.5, 195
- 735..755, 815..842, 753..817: -4.7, 163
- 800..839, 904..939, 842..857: 1.8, 222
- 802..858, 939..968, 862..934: 4.0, 241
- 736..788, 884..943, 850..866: 0.2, 202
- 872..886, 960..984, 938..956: -2.7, 233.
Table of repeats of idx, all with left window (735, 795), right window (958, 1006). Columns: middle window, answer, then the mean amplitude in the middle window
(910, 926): -2.3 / 239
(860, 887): -3.4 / 214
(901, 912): -1.7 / 235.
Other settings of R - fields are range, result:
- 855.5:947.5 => 277.4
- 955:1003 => 288.4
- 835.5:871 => 229.2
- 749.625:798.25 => 223.4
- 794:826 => 229.1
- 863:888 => 251.5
